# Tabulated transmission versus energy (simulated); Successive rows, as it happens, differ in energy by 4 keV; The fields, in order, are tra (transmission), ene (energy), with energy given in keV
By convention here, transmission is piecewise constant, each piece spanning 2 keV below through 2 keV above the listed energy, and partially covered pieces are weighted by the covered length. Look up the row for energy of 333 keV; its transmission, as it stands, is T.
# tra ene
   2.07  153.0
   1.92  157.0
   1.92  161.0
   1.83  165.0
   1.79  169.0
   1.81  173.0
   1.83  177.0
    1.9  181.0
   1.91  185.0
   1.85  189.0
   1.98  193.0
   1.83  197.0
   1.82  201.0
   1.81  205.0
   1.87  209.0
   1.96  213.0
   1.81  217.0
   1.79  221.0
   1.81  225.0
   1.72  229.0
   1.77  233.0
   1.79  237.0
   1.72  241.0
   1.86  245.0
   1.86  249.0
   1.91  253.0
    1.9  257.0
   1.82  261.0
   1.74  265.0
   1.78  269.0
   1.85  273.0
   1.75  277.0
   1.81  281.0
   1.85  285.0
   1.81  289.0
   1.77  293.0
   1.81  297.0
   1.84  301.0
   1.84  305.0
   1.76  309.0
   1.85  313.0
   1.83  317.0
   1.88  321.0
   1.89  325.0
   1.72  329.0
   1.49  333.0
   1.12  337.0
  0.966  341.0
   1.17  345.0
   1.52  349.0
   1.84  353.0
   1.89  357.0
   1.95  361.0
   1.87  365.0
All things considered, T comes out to 1.49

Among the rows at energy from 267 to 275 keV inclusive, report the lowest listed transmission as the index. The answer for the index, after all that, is 1.78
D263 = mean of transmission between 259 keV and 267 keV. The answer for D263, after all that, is 1.78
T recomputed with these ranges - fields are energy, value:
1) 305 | 1.84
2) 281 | 1.81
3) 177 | 1.83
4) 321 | 1.88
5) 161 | 1.92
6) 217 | 1.81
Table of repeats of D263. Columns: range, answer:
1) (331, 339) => 1.31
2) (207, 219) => 1.88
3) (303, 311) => 1.8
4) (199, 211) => 1.83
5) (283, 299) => 1.81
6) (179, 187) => 1.9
